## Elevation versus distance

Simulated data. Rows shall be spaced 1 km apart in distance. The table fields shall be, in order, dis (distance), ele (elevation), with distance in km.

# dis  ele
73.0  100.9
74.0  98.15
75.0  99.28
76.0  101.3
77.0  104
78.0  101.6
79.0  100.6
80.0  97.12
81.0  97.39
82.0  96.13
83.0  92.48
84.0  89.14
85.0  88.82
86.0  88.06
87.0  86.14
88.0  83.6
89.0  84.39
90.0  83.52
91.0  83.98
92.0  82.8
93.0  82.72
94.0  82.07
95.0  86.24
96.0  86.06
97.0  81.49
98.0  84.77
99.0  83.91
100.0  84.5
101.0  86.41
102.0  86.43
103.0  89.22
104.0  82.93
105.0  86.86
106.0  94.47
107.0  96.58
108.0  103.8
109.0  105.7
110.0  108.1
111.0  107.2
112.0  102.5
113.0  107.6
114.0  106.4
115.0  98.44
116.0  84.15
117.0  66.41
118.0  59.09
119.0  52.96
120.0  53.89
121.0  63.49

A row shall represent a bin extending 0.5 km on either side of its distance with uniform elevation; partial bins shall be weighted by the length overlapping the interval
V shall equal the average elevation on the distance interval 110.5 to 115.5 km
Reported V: 104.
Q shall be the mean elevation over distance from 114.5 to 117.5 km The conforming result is 83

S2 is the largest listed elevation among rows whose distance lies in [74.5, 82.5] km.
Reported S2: 104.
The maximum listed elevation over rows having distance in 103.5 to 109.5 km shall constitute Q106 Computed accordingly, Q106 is 105.7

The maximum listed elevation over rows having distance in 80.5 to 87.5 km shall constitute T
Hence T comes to 97.39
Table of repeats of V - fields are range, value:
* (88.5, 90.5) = 84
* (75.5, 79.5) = 102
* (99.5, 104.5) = 85.9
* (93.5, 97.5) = 84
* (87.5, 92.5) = 83.7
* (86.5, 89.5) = 84.7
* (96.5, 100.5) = 83.7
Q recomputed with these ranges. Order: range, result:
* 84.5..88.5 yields 86.7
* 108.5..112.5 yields 106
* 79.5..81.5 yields 97.3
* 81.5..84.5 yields 92.6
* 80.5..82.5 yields 96.8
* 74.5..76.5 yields 100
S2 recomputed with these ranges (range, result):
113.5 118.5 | 106.4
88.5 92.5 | 84.39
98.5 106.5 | 94.47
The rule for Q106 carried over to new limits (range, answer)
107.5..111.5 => 108.1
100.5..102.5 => 86.43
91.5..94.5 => 82.8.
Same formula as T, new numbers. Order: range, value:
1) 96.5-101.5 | 86.41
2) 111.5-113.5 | 107.6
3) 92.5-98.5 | 86.24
